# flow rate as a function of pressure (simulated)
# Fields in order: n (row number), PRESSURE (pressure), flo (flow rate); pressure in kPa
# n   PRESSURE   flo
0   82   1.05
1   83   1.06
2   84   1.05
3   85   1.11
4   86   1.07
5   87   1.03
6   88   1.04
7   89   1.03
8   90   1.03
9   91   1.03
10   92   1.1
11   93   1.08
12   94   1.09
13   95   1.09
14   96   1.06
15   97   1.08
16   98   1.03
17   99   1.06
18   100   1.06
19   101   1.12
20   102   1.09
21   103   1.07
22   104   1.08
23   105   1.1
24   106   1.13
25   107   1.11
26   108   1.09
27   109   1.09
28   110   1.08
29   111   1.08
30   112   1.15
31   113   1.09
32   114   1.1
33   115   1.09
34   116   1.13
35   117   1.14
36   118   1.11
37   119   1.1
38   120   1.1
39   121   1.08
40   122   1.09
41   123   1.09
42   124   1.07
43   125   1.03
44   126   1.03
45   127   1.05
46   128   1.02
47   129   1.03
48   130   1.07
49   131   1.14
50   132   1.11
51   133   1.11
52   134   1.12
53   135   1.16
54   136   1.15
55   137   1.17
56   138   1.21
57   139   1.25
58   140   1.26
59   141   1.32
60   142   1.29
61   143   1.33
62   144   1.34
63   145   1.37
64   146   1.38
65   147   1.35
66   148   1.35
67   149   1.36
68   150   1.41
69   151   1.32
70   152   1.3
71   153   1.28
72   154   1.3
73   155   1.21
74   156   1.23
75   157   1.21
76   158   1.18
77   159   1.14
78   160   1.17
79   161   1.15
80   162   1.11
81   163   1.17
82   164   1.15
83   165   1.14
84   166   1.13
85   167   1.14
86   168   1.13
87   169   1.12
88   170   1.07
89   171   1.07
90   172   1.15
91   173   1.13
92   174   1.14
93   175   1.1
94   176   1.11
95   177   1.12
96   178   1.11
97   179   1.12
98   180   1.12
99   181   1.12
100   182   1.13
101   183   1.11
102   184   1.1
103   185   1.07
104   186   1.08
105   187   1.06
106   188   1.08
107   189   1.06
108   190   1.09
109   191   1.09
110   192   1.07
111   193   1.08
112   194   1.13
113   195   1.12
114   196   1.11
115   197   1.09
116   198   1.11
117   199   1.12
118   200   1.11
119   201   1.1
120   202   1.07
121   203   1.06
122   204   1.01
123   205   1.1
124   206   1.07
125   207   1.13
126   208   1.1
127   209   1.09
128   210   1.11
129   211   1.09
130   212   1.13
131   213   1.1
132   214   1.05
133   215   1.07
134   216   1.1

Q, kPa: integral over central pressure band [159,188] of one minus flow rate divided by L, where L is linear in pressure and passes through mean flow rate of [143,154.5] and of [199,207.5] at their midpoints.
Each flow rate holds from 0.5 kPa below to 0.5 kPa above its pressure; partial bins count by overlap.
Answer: 2.50 kPa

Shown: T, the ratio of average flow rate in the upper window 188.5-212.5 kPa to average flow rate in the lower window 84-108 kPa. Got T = 1.02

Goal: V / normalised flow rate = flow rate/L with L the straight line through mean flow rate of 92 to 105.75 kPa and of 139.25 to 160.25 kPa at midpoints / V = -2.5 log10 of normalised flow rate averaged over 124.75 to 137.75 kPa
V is 0.11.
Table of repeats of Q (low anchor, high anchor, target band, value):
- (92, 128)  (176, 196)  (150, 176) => -1.9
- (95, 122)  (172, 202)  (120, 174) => -4.2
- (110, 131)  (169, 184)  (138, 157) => -3.6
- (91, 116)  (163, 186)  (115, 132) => 0.2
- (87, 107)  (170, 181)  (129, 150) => -2.8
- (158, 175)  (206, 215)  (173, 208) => 0.5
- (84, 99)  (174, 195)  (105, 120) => -0.5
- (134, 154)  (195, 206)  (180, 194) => 0.6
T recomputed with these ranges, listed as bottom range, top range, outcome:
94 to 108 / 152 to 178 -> 1.07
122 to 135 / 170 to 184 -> 1.04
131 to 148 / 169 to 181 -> 0.89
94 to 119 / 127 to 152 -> 1.13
